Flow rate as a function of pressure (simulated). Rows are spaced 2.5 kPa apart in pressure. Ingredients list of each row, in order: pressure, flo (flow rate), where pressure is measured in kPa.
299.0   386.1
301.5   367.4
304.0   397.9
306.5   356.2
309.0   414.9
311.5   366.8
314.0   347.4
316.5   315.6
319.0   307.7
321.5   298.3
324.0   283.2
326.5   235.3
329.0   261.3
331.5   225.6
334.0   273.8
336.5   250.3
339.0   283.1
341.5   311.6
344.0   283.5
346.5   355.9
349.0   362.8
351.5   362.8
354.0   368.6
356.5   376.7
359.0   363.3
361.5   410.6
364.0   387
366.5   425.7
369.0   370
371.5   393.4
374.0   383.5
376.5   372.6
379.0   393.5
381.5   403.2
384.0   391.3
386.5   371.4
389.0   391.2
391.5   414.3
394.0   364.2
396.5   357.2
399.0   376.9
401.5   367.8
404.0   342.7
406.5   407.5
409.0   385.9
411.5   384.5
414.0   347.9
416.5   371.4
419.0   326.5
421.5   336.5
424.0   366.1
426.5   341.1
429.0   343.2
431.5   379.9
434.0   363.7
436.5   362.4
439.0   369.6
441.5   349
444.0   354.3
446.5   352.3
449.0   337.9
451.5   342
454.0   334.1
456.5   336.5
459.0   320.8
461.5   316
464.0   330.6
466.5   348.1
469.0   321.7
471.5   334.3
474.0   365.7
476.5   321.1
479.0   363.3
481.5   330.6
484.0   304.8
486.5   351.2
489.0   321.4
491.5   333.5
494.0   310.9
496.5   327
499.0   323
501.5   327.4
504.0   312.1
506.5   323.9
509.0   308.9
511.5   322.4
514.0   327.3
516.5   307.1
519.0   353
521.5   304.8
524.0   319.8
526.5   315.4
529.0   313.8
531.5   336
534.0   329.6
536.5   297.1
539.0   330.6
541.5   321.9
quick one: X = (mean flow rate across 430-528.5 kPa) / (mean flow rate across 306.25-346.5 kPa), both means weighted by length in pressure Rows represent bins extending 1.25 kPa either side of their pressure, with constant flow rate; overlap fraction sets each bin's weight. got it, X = 1.1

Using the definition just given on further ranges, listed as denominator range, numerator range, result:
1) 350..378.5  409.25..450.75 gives 0.93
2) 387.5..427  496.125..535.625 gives 0.87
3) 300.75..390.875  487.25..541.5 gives 0.93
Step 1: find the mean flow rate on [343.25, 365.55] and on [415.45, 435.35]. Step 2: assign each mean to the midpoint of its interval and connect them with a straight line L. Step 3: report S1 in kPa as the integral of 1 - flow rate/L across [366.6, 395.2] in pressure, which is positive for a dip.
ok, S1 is -2.1 kPa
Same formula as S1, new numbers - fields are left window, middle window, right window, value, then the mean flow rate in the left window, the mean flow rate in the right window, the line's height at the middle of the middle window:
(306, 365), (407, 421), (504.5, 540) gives -1.80 kPa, 324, 320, 323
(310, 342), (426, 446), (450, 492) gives -2.17 kPa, 290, 334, 323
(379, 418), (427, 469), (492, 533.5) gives 1.00 kPa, 379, 321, 354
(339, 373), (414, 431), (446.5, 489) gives -0.10 kPa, 364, 335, 347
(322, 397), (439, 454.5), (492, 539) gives -0.71 kPa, 347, 320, 332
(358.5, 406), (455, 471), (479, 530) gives 0.67 kPa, 384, 323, 344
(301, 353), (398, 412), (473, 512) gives -2.40 kPa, 317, 328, 322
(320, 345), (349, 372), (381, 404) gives -4.40 kPa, 271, 379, 321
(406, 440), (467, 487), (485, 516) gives -0.07 kPa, 362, 324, 335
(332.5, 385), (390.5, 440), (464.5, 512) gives -2.88 kPa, 357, 329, 345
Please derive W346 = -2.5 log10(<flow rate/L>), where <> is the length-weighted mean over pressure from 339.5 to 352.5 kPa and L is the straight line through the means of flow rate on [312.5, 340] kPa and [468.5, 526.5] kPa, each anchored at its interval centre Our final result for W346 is -0.16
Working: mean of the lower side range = 281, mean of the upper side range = 327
